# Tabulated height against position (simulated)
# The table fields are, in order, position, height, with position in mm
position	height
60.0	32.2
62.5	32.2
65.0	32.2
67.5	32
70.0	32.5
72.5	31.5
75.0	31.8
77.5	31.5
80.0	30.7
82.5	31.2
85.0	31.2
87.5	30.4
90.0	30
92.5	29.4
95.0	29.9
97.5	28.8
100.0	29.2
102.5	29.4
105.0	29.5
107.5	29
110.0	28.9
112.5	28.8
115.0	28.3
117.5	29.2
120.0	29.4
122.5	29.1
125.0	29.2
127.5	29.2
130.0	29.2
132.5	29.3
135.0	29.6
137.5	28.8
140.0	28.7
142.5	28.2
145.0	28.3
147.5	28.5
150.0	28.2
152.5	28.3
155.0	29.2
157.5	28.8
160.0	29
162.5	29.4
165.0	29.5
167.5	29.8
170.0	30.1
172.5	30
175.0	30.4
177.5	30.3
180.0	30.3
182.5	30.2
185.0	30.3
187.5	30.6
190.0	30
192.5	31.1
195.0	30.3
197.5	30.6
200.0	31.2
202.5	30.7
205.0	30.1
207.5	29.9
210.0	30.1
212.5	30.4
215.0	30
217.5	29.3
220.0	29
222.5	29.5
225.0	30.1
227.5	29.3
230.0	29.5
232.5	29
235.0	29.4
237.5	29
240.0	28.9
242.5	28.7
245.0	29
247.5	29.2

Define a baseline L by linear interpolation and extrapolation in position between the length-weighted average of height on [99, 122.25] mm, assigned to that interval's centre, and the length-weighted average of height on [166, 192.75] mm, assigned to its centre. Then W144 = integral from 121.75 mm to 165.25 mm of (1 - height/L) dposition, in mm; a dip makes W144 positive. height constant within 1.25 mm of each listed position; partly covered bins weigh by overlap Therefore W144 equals 1.1 mm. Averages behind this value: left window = 29.1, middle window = 28.9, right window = 30.2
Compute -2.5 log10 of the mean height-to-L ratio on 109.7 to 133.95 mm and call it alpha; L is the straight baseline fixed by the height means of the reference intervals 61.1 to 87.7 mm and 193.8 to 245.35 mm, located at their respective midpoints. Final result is 0.070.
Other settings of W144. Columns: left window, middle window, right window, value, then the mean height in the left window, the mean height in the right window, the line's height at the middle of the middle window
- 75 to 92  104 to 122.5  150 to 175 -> 0.8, 30.8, 29.3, 30.3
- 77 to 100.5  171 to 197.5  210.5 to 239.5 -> -0.6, 30.2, 29.5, 29.7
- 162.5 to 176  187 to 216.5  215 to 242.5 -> -0.8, 29.9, 29.3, 29.6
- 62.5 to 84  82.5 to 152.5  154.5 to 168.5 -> 3.0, 31.7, 29.3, 30.5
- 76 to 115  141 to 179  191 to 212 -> 1.3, 29.8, 30.5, 30.2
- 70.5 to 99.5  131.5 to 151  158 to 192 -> 1.0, 30.6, 30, 30.2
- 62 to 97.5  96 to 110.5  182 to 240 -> 0.8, 31.1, 30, 30.9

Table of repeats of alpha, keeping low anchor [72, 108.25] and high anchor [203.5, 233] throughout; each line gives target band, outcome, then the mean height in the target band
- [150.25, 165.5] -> 0.037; 29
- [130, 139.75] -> 0.032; 29.2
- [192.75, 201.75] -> -0.034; 30.7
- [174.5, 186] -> -0.016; 30.3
